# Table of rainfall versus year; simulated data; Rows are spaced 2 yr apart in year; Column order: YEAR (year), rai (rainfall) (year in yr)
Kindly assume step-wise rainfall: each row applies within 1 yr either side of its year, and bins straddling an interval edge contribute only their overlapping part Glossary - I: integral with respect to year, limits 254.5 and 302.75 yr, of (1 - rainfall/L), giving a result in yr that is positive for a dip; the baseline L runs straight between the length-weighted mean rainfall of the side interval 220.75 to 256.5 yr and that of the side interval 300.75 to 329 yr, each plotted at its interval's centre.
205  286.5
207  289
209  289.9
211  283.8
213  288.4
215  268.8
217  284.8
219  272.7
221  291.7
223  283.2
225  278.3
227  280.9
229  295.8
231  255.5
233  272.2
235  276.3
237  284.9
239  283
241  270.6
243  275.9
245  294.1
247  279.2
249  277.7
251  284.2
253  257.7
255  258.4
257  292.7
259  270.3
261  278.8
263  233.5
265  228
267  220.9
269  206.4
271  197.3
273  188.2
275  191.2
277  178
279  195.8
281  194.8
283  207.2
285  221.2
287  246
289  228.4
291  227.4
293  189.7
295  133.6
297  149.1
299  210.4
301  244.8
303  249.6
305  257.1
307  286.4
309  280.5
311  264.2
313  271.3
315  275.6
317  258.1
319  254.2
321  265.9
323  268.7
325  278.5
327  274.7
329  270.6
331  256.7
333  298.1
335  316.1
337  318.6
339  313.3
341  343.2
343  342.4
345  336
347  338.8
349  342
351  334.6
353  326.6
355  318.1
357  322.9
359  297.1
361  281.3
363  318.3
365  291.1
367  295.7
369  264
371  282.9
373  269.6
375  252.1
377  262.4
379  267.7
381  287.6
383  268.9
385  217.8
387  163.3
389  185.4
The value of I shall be 9.9 yr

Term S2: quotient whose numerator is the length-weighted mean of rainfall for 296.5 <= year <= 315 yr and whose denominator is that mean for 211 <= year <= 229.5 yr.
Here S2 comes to 0.9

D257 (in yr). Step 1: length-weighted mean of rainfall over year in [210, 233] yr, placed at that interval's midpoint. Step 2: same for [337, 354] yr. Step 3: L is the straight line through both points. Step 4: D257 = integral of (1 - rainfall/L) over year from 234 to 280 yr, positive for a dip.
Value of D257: 7.1 yr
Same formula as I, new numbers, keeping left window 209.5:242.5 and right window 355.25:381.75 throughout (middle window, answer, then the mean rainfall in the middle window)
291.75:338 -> 4.5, 255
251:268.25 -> 1.5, 256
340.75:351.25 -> -2.0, 340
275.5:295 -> 5.3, 205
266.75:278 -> 3.4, 195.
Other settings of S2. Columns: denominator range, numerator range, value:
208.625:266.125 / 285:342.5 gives 0.94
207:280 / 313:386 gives 1.12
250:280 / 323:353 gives 1.34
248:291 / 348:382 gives 1.28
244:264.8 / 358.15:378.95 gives 1.04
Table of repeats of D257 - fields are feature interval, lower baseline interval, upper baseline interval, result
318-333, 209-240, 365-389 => -0.3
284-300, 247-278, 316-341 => 3.6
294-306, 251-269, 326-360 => 3.2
